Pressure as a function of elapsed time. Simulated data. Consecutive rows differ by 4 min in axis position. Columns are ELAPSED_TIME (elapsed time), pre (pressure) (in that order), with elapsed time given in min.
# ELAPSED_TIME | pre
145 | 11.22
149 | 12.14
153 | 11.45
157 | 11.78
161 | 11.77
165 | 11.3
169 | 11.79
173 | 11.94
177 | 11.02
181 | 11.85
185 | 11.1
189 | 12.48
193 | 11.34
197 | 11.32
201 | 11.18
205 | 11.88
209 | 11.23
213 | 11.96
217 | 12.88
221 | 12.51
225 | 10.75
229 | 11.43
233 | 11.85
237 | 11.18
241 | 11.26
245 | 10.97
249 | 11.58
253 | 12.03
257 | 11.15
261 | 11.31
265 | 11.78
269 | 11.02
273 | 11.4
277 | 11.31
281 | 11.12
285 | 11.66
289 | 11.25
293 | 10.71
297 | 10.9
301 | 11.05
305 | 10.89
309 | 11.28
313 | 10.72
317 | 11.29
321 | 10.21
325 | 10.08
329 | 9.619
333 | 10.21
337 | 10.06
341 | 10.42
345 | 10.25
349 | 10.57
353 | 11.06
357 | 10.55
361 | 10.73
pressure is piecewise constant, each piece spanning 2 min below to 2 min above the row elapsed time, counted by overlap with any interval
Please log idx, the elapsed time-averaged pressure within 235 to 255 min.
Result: 11.4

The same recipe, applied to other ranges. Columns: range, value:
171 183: 11.6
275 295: 11.2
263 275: 11.4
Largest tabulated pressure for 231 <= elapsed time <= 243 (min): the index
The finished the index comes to 11.85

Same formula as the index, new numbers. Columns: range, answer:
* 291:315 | 11.28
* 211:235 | 12.88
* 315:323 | 11.29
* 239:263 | 12.03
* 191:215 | 11.96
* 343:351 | 10.57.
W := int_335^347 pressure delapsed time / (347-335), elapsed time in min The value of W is 10.2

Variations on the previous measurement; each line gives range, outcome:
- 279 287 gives 11.4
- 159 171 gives 11.6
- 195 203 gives 11.2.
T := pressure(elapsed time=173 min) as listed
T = 11.94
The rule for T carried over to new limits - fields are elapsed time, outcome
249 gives 11.58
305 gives 10.89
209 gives 11.23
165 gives 11.3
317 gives 11.29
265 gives 11.78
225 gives 10.75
